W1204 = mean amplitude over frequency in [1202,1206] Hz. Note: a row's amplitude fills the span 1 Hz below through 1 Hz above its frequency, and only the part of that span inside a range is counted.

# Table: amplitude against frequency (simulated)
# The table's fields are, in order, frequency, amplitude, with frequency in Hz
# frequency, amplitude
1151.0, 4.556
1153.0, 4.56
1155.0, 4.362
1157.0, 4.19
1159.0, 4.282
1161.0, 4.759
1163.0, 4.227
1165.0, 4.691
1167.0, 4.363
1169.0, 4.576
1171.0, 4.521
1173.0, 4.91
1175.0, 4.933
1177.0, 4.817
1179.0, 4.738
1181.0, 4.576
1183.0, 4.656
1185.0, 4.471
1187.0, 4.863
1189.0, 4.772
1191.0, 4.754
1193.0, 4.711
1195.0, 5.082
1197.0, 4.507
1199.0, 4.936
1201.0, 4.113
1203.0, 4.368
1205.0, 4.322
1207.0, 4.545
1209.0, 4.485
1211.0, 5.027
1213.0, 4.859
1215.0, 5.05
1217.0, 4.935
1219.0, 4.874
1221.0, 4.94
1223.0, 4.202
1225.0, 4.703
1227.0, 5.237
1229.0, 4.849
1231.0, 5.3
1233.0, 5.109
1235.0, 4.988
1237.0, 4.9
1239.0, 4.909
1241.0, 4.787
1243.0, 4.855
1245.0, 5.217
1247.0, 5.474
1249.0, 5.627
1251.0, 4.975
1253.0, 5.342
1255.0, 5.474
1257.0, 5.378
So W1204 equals 4.35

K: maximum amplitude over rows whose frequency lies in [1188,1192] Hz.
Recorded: 4.772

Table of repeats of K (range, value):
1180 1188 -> 4.863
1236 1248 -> 5.474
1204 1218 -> 5.05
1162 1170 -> 4.691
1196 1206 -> 4.936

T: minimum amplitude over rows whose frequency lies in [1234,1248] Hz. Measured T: 4.787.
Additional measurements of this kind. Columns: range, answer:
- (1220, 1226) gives 4.202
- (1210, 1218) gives 4.859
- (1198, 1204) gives 4.113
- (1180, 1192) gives 4.471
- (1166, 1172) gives 4.363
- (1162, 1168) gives 4.227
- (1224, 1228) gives 4.703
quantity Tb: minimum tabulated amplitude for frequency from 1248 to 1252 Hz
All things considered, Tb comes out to 4.975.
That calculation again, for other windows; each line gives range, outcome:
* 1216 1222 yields 4.874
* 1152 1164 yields 4.19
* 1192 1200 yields 4.507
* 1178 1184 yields 4.576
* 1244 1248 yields 5.217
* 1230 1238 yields 4.9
